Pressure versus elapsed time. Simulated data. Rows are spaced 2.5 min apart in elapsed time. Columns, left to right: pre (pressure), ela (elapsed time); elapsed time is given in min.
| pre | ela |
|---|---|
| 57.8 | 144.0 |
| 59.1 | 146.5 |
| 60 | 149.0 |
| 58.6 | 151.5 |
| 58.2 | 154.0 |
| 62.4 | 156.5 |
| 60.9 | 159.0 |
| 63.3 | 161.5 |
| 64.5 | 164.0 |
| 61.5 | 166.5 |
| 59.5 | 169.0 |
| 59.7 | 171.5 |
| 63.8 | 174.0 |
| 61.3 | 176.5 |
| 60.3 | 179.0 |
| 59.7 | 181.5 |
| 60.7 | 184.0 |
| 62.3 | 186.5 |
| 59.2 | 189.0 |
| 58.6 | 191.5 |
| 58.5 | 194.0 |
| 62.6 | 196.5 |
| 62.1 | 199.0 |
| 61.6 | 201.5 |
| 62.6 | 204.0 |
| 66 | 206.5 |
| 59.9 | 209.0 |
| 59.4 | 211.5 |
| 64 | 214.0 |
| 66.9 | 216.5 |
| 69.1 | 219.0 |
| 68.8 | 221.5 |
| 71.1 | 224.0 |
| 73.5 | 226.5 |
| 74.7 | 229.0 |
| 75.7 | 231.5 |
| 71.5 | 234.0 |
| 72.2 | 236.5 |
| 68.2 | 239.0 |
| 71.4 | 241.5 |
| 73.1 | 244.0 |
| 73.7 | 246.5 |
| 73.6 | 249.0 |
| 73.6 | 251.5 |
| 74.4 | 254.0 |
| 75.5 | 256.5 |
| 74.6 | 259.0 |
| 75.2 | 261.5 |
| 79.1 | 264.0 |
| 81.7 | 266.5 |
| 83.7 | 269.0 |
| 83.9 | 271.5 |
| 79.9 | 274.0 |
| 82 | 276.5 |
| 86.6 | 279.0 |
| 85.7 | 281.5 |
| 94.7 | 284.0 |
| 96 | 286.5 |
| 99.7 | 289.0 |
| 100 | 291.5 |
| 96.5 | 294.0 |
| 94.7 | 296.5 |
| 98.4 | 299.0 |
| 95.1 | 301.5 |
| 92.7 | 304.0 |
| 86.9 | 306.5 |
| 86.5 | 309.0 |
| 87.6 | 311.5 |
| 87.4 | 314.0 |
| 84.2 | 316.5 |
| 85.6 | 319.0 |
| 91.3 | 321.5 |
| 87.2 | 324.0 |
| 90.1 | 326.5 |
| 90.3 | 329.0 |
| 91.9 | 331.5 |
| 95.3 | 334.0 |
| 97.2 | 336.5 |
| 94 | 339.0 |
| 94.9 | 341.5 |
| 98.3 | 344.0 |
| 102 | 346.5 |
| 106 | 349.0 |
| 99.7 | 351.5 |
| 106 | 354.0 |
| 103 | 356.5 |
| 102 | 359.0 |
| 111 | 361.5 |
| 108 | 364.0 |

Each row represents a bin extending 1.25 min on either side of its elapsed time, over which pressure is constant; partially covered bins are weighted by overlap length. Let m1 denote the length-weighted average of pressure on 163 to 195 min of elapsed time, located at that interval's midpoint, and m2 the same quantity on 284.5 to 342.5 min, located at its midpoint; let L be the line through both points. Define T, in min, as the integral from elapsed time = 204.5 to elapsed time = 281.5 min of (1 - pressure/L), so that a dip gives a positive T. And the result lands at 2.4 min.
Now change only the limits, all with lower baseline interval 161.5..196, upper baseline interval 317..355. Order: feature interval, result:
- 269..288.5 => -1.1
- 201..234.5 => 0.9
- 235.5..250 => 0.5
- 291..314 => -1.3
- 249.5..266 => 0.5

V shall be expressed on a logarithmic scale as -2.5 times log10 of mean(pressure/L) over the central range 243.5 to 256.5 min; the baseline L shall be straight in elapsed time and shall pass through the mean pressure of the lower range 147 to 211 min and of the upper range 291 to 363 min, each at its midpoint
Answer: 0.05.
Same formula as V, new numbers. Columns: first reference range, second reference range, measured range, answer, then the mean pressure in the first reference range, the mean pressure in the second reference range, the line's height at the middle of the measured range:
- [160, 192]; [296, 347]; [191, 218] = 0.08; 61.2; 91.8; 67.2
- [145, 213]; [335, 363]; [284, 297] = -0.12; 61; 101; 87.4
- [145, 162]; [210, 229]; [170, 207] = 0.05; 60.2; 67.9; 64.3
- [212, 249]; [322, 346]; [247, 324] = -0.04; 70.8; 93.5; 82.9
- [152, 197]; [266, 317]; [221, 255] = 0.06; 60.9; 89.9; 76.6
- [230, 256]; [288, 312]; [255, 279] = 0.03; 72.8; 93.9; 81.7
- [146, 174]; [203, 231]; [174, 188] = 0.04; 60.9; 67.2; 63.2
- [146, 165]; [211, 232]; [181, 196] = 0.09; 60.9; 69.4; 65.1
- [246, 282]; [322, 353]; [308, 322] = 0.04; 78.8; 95.6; 90.4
